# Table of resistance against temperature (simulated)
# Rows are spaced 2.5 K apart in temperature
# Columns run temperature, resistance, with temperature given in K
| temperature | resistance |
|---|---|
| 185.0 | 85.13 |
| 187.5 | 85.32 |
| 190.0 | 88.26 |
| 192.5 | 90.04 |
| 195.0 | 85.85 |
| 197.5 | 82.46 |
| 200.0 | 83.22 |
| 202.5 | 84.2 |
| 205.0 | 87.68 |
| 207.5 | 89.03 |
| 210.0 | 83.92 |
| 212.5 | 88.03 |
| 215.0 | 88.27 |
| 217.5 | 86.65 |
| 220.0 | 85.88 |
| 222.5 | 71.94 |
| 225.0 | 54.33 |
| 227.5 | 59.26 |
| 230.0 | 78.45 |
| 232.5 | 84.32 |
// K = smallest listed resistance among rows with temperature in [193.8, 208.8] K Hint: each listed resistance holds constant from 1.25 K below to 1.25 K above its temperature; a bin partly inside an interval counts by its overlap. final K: 82.46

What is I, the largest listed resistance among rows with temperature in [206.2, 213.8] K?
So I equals 89.03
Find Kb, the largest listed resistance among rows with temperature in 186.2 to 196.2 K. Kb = 90.04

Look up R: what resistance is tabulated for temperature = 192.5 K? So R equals 90.04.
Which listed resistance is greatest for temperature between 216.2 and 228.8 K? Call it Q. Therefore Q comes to 86.65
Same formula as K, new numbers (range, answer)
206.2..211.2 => 83.92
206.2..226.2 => 54.33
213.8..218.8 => 86.65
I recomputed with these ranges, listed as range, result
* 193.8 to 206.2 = 87.68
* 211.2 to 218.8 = 88.27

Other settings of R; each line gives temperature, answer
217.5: 86.65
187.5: 85.32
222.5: 71.94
